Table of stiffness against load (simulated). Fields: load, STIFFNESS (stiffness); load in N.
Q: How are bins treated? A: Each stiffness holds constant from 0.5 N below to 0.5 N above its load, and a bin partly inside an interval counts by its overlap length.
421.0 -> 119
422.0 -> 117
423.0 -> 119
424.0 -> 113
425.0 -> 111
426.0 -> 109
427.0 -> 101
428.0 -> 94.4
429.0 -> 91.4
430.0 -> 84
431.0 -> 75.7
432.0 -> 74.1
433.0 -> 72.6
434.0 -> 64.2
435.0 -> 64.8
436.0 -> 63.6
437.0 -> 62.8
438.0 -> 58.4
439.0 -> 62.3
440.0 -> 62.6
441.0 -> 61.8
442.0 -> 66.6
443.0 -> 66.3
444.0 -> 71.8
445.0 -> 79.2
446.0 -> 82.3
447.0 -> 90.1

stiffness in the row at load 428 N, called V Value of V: 94.4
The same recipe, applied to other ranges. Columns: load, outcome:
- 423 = 119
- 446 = 82.3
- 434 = 64.2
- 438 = 58.4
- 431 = 75.7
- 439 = 62.3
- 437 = 62.8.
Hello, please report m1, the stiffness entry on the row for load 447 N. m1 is 90.1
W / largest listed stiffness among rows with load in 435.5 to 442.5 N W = 66.6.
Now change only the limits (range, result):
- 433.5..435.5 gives 64.8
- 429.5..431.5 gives 84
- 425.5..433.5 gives 109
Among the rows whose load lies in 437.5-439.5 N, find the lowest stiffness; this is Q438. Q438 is 58.4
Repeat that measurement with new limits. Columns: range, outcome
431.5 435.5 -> 64.2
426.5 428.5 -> 94.4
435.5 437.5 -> 62.8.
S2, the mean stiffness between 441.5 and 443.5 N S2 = 66.4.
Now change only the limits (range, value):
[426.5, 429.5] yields 95.6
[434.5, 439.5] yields 62.4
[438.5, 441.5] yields 62.2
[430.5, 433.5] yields 74.1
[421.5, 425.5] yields 115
